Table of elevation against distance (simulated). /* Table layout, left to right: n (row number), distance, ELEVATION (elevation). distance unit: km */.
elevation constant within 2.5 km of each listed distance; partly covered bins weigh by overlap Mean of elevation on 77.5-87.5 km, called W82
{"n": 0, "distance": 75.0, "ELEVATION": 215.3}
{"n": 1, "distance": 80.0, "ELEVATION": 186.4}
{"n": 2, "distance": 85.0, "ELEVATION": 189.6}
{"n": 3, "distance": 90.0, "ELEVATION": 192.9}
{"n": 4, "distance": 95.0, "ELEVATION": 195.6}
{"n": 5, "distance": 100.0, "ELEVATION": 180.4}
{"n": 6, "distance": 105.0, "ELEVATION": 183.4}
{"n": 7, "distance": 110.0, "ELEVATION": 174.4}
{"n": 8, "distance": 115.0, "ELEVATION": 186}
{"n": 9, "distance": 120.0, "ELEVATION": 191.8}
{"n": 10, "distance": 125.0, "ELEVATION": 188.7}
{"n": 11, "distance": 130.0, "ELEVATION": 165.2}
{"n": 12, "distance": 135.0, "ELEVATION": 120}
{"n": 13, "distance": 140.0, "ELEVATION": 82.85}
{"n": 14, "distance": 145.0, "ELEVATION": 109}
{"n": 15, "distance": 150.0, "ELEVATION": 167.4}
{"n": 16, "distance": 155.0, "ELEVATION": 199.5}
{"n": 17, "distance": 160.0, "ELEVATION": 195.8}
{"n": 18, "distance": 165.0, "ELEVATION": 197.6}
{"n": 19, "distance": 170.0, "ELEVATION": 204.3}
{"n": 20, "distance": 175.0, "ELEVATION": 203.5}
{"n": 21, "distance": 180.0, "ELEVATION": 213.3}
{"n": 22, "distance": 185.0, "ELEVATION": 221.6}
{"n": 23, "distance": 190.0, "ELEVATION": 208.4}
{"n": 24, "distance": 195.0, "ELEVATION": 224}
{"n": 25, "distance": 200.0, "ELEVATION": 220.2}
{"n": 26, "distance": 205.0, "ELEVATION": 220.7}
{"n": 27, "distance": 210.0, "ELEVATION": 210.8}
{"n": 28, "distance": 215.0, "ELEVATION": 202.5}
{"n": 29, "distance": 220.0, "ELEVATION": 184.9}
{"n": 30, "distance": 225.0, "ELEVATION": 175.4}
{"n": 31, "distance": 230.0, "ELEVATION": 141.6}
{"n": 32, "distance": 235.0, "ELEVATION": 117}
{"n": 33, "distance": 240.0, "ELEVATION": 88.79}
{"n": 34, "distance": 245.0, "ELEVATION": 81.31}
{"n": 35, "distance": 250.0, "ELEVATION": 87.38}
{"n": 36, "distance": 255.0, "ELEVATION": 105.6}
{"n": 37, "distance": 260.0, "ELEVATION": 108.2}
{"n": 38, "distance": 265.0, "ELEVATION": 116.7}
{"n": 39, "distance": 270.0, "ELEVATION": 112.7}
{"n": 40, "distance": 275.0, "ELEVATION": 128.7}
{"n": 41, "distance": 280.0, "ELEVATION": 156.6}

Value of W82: 188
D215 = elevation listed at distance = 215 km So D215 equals 202.5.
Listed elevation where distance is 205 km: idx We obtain 220.7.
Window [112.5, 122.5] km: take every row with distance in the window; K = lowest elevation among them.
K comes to 186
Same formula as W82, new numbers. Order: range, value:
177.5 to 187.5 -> 217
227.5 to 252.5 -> 103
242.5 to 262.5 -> 95.6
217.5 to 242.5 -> 142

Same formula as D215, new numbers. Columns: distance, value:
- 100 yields 180.4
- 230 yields 141.6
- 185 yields 221.6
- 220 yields 184.9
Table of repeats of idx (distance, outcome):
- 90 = 192.9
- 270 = 112.7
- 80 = 186.4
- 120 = 191.8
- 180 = 213.3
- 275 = 128.7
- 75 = 215.3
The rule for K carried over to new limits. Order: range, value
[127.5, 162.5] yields 82.85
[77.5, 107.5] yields 180.4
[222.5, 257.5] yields 81.31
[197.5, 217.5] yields 202.5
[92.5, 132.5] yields 165.2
